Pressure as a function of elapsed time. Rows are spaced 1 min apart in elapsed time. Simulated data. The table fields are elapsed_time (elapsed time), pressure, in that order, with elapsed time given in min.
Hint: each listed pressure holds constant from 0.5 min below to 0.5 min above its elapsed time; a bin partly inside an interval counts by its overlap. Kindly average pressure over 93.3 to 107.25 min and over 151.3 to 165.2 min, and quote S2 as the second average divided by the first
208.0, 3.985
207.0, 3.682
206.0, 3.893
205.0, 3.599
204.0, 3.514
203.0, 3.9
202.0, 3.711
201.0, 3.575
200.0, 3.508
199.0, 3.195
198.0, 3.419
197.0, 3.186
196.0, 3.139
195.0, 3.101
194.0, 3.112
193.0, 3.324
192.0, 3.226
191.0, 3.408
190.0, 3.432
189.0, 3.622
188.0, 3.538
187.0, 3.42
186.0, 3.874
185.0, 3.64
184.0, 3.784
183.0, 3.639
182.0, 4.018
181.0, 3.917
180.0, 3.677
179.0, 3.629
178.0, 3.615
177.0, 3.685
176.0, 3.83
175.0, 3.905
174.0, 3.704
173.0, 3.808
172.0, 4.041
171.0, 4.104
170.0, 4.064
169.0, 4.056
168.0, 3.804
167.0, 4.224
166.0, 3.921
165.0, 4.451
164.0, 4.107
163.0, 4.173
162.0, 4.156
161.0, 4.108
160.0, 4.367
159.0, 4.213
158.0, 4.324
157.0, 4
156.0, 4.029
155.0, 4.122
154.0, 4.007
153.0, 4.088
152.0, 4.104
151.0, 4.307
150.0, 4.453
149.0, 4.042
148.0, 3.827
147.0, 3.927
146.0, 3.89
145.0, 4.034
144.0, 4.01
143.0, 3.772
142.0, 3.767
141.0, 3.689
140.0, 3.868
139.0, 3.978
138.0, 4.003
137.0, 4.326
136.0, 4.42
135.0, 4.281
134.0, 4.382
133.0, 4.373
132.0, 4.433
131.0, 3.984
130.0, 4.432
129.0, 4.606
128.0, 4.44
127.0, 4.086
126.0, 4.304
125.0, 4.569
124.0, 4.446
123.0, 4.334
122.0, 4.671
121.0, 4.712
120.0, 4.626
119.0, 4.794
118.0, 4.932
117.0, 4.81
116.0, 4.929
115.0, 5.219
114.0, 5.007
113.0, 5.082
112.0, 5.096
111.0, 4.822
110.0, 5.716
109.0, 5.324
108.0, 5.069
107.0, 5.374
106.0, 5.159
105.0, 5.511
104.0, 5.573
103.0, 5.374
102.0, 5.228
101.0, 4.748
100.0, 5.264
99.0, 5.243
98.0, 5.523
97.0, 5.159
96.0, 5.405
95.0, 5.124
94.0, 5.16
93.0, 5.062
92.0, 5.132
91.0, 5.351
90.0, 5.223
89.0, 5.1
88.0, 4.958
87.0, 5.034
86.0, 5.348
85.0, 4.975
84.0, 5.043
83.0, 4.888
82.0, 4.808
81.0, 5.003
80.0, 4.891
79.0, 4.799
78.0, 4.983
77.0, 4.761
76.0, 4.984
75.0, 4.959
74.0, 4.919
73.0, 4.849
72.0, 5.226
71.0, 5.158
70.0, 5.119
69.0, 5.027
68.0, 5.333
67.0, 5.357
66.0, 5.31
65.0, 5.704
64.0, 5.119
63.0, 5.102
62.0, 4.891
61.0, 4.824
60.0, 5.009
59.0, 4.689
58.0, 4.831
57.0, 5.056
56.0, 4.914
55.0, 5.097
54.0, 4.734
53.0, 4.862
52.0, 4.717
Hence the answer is 0.79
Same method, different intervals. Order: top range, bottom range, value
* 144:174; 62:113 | 0.79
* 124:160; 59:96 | 0.82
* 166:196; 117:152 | 0.87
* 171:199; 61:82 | 0.71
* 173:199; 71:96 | 0.71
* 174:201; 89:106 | 0.67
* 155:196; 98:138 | 0.79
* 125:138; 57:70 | 0.85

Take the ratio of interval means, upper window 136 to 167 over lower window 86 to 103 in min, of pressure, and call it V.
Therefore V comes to 0.79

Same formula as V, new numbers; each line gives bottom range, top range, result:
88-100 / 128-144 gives 0.80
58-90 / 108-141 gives 0.91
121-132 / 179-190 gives 0.84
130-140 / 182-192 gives 0.85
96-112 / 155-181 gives 0.76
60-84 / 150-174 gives 0.82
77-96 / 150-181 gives 0.80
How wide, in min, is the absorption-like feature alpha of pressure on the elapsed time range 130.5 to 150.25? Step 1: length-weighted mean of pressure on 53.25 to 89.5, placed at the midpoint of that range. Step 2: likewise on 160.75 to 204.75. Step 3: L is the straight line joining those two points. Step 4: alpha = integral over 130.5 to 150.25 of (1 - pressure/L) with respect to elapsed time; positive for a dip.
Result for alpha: 0.7 min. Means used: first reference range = 5.02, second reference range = 3.71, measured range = 4.07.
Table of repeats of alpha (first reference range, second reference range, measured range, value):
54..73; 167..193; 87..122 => -4.0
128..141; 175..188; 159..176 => -0.8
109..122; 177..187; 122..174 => 2.6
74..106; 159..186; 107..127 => -0.5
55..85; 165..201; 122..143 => 0.2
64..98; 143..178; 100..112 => -1.2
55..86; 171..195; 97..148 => -2.8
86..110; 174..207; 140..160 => 1.2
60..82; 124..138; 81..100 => -1.3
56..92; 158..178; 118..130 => 0.0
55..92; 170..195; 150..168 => -0.9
